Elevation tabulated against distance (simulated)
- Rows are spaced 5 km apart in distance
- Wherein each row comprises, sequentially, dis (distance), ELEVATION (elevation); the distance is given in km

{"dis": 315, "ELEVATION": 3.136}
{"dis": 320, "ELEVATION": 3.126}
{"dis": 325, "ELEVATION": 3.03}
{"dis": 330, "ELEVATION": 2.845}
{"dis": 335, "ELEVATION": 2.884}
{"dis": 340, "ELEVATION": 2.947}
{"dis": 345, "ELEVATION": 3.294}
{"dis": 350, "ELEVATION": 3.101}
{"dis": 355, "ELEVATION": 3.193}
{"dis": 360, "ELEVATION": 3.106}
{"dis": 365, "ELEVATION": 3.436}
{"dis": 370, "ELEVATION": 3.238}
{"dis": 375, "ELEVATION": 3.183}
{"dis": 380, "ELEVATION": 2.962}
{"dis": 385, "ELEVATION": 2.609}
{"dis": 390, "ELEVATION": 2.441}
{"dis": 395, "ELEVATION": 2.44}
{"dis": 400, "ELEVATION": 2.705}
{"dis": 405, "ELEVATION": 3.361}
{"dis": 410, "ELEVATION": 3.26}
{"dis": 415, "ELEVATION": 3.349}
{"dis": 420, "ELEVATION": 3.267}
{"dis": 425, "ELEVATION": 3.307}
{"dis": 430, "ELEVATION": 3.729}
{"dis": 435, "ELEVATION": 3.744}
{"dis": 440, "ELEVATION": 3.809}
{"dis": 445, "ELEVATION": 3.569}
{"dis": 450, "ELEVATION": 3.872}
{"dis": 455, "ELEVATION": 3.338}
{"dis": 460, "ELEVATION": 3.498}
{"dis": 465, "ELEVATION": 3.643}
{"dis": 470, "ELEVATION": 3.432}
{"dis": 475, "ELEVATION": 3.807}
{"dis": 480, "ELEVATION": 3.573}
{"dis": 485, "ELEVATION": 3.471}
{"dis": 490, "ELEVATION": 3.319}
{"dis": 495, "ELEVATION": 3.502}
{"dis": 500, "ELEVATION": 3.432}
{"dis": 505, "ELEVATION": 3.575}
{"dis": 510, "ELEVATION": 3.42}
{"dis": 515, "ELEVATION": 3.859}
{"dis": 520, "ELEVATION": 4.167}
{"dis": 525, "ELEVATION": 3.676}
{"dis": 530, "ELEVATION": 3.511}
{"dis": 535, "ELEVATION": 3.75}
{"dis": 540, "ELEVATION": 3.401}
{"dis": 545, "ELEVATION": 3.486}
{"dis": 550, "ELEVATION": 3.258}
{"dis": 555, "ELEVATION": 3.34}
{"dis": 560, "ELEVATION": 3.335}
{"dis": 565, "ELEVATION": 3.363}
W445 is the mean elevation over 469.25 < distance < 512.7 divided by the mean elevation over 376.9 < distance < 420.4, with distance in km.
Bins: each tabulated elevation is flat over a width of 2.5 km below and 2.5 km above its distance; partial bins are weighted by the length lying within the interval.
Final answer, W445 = 1.2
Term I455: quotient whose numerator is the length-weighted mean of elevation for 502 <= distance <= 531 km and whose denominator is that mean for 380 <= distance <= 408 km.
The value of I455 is 1.4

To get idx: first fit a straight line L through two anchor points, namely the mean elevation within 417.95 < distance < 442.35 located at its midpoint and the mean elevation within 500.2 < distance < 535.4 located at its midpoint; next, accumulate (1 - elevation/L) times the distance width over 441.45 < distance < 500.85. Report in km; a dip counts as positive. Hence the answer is 1.3 km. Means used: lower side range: 3.58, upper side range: 3.69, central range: 3.55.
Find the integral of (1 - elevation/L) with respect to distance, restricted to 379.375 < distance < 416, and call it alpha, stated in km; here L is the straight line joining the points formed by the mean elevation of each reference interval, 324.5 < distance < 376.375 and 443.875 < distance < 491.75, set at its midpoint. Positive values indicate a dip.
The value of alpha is 4.8 km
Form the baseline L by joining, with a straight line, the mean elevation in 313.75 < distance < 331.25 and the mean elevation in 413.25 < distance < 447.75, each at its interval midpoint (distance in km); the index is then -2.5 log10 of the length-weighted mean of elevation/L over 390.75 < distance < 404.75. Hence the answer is 0.256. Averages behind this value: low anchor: 3.04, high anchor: 3.55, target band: 2.68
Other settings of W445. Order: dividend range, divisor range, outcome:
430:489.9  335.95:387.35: 1.16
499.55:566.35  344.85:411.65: 1.18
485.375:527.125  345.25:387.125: 1.16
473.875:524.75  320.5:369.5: 1.16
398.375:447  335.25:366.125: 1.09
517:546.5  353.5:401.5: 1.25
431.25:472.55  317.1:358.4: 1.18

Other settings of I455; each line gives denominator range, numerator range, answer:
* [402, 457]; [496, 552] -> 1.03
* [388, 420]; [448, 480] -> 1.21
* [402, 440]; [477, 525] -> 1.04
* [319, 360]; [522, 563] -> 1.14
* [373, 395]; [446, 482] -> 1.31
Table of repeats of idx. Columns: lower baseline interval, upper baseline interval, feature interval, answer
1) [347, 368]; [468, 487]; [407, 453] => -1.4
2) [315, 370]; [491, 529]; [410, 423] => 0.2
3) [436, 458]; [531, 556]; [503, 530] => -1.6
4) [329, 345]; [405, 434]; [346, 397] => 2.4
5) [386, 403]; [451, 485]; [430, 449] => -3.3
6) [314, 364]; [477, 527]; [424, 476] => -2.8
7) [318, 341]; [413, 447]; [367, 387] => 1.3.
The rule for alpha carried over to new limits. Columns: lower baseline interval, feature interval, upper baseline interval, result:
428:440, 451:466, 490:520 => 0.7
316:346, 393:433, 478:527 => 1.3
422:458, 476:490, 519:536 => 0.6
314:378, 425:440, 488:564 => -1.6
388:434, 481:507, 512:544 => 0.6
